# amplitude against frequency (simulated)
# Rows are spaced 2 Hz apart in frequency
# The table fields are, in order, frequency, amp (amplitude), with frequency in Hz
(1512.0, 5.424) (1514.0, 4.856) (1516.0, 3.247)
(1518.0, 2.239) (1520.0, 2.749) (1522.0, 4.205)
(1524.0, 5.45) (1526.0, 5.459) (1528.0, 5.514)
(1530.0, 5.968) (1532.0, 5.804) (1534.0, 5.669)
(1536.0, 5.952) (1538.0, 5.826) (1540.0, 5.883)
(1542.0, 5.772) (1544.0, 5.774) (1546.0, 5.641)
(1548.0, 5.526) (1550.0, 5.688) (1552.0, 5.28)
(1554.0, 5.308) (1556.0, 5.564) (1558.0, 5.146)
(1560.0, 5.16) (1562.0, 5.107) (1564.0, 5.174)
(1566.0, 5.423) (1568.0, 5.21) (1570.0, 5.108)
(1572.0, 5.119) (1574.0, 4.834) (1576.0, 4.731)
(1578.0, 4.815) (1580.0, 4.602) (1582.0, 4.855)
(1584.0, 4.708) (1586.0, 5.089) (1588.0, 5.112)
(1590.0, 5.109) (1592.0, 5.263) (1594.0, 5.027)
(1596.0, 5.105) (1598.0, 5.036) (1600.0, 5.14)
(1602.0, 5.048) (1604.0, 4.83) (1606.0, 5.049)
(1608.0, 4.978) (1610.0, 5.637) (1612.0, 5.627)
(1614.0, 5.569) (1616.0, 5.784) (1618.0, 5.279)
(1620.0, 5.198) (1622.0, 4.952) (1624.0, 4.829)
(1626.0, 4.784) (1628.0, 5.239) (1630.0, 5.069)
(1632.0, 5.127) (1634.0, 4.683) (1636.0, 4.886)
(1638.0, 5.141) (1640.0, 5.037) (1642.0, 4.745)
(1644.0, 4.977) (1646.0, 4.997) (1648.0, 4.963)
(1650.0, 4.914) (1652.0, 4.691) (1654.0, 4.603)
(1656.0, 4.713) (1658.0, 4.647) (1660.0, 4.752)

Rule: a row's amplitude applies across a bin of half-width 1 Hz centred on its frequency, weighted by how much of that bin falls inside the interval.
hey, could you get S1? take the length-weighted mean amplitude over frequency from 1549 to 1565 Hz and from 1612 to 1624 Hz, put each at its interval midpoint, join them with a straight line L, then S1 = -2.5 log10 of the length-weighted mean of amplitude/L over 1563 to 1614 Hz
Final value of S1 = 0.05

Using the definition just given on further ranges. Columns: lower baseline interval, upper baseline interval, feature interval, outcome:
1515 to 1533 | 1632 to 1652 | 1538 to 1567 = -0.19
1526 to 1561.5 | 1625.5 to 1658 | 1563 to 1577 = 0.07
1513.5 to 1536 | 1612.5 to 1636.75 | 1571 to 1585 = 0.03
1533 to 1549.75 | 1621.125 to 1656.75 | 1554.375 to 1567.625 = 0.06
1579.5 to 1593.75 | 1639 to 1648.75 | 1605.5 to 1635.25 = -0.05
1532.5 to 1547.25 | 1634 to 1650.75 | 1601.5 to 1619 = -0.02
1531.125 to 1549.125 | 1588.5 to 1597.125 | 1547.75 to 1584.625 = 0.07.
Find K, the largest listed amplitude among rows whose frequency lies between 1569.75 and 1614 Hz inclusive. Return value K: 5.637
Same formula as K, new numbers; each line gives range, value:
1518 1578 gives 5.968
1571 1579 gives 5.119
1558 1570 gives 5.423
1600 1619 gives 5.784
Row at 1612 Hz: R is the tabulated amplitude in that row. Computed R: 5.627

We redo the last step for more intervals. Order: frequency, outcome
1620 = 5.198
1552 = 5.28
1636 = 4.886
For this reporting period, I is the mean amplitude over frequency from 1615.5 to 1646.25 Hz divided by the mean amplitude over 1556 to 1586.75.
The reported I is 1.0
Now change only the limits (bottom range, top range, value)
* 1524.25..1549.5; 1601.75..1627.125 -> 0.91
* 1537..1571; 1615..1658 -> 0.91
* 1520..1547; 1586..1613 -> 0.94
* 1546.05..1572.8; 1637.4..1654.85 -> 0.92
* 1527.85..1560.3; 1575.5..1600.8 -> 0.88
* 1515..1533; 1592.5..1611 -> 1.13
